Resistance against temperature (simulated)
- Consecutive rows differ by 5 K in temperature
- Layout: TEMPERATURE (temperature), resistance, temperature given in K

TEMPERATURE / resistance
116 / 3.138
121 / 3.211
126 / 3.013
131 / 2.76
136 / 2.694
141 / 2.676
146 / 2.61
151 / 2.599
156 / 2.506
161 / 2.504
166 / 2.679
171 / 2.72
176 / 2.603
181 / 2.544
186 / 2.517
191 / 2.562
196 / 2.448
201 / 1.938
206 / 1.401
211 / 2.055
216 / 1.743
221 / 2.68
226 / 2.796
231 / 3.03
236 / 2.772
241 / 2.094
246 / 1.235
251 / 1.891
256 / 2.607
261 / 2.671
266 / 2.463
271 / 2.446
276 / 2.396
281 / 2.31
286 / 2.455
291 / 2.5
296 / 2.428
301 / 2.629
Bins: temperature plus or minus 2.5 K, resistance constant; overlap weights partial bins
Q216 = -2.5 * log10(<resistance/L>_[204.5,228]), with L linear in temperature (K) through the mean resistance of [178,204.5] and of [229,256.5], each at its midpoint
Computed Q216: 0.07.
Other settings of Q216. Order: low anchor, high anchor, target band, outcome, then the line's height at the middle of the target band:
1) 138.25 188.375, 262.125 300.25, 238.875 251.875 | 0.408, 2.49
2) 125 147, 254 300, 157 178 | 0.027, 2.68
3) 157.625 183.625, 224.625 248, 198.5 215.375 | 0.355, 2.49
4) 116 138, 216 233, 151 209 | 0.164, 2.8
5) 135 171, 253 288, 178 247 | 0.110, 2.54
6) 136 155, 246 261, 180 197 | -0.037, 2.44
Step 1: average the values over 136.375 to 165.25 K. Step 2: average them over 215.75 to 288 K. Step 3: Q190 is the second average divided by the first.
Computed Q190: 0.9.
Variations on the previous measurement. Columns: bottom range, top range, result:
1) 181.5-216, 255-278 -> 1.17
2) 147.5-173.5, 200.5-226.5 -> 0.79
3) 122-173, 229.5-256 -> 0.82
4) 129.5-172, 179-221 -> 0.83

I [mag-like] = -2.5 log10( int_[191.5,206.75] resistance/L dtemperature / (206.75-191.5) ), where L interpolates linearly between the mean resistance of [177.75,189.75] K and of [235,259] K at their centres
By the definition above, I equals 0.18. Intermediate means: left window 2.54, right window 2.09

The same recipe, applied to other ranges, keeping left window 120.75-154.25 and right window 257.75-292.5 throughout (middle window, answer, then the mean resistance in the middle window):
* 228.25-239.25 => -0.12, 2.84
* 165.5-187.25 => 0.03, 2.61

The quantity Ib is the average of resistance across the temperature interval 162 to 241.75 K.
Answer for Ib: 2.42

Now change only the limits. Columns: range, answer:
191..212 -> 2.03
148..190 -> 2.58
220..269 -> 2.42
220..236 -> 2.84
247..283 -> 2.35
